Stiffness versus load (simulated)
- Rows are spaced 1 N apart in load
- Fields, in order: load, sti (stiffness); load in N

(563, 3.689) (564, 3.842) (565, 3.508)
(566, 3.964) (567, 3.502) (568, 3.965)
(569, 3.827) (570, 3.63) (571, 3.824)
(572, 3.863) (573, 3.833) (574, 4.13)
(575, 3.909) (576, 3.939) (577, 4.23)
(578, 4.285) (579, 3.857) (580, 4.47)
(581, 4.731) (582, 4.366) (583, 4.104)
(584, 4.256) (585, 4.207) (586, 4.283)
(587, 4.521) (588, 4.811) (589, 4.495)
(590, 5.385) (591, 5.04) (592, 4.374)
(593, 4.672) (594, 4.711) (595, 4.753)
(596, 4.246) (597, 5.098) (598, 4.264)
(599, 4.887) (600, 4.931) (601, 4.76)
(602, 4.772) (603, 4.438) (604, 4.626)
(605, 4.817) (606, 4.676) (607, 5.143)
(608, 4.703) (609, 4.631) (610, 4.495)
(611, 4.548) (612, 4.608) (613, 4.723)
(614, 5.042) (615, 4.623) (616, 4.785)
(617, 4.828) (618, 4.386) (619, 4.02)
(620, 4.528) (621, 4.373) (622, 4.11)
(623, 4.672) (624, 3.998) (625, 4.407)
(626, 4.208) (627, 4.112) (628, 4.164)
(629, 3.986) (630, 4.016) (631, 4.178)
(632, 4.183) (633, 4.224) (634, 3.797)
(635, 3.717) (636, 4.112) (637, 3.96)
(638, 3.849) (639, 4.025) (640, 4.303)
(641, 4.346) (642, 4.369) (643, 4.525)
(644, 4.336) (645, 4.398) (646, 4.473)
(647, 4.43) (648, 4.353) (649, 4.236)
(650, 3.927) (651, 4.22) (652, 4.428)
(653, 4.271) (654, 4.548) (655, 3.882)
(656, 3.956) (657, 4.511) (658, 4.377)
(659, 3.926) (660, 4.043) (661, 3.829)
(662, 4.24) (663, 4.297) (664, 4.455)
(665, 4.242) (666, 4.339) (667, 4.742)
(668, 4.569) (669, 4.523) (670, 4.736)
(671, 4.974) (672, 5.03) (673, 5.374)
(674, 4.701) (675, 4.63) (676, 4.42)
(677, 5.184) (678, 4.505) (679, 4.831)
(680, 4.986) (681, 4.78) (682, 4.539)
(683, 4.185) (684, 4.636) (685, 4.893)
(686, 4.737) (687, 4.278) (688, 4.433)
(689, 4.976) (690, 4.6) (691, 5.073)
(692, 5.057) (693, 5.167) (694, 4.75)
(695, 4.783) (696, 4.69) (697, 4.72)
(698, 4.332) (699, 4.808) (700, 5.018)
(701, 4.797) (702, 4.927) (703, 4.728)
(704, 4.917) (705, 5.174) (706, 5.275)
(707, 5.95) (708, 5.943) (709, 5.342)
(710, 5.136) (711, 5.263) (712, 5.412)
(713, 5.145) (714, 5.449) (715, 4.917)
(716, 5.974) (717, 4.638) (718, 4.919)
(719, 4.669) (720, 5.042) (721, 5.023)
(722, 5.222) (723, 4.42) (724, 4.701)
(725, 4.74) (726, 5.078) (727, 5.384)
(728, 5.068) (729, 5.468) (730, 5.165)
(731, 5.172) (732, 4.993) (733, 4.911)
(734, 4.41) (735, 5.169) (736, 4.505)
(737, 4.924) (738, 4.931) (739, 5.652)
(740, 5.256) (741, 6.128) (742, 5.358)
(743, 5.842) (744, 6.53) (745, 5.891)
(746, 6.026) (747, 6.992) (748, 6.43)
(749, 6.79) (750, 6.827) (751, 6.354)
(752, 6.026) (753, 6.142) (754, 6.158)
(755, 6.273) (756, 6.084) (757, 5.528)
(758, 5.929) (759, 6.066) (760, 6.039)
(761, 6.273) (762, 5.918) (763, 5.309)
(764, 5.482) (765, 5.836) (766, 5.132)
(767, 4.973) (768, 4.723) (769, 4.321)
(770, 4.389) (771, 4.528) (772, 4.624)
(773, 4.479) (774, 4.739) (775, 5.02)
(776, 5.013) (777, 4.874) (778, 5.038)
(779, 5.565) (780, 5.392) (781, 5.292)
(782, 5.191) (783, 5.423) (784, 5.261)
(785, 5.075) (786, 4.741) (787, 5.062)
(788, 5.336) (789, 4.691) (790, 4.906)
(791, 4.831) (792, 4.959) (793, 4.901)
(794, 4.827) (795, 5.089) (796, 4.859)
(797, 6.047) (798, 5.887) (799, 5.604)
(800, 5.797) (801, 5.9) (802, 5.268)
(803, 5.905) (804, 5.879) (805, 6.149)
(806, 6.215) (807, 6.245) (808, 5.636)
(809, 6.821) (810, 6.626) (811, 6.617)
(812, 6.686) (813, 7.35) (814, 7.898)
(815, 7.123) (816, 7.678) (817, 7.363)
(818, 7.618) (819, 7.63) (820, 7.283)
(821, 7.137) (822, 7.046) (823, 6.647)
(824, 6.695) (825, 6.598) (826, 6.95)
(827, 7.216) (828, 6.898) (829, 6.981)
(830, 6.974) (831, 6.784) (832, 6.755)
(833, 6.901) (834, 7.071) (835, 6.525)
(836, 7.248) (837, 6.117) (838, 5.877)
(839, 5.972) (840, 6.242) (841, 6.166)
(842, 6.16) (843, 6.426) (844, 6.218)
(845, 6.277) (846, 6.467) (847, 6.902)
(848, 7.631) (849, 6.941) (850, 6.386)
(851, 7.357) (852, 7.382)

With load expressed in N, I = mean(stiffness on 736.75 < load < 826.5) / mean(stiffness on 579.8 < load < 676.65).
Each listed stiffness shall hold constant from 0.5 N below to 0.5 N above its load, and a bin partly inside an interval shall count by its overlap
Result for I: 1.3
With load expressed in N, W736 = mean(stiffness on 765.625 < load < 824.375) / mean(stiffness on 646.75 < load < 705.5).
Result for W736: 1.25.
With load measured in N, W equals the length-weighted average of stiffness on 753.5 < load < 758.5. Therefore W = 5.99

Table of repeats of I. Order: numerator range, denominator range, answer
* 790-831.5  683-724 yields 1.29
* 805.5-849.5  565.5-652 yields 1.56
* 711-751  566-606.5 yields 1.23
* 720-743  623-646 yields 1.22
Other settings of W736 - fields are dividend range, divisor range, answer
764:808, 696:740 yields 1.03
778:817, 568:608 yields 1.30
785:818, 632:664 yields 1.41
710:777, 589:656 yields 1.22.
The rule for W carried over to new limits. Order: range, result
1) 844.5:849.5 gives 6.84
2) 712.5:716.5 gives 5.37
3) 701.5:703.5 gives 4.83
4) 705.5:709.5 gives 5.63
